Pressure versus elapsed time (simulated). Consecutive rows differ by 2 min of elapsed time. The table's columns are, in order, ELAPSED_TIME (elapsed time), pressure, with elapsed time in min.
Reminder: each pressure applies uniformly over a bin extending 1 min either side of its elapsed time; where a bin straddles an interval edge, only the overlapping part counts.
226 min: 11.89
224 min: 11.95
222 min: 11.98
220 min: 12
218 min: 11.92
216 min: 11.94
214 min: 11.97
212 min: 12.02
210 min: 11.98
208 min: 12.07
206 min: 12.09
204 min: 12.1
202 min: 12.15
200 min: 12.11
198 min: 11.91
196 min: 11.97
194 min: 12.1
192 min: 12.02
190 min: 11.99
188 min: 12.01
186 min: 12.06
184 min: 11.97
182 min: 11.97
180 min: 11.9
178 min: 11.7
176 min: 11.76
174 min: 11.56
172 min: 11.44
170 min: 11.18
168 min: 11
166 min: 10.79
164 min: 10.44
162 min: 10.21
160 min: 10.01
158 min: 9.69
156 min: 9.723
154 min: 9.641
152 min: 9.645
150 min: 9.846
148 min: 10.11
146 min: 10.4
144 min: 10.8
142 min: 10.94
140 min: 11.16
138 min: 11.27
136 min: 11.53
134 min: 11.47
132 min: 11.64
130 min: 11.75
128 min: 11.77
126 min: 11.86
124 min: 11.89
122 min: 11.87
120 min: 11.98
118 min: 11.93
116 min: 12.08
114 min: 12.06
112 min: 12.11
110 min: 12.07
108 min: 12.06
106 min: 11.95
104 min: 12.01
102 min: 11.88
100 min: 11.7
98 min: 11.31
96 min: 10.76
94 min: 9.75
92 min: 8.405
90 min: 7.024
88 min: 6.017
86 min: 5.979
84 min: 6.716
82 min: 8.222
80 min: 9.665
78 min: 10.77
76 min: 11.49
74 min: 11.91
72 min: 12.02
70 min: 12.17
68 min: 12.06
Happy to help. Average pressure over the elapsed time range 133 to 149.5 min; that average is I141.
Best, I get 10.9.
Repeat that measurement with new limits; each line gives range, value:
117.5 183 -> 11.1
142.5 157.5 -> 10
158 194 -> 11.4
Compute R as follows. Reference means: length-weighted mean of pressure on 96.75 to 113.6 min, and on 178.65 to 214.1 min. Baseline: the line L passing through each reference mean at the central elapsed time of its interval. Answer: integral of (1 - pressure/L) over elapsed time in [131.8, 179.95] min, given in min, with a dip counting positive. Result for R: 4.8 min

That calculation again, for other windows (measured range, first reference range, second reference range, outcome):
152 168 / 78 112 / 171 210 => 1.7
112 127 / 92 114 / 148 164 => -1.4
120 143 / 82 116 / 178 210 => -1.7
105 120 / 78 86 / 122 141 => -2.5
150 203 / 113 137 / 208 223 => 3.0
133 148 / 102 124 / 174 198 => 1.2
